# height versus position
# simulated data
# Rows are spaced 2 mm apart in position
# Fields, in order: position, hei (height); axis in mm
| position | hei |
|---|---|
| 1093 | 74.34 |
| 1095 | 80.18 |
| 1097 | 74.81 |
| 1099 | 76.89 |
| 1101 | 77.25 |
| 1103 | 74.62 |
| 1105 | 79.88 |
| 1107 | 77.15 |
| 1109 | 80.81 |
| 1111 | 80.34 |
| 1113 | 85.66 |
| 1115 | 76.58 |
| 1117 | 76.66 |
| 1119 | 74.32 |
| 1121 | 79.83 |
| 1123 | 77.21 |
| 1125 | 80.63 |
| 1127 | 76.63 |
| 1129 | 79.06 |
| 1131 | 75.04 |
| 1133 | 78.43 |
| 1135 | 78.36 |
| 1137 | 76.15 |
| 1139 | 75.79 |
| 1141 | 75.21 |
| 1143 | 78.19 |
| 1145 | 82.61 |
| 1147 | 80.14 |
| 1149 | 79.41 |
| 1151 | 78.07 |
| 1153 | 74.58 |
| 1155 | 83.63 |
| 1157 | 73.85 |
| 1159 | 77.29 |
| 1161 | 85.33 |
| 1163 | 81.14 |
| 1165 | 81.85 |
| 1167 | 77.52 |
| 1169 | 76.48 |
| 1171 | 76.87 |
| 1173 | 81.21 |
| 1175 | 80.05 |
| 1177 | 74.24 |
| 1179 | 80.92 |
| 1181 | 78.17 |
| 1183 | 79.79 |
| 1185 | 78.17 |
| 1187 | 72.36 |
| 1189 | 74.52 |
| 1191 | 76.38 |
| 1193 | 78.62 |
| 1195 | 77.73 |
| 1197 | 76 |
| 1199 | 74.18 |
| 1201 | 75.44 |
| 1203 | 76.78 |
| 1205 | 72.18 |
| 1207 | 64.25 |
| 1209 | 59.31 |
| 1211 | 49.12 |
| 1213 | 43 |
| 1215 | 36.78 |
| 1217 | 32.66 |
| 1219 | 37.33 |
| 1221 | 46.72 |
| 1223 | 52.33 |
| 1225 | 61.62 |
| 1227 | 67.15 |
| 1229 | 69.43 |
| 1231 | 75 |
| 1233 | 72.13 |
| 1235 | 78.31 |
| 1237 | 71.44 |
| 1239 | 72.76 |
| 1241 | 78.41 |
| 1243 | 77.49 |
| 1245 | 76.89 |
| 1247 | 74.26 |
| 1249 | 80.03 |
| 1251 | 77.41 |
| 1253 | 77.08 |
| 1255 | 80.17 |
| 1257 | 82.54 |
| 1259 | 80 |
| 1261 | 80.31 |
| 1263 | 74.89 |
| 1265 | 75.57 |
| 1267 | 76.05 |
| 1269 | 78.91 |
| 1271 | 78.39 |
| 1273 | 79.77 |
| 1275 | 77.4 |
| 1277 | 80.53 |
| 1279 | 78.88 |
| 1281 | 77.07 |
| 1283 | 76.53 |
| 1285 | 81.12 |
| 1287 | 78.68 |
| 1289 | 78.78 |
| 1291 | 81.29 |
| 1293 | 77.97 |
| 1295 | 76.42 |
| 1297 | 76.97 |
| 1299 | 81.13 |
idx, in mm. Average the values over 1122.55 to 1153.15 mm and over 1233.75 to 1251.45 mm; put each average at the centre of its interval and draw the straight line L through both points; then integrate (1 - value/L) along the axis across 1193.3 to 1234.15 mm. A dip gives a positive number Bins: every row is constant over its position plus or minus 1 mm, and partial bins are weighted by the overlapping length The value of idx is 8.2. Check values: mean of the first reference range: 77.9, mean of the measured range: 61.3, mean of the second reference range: 76.2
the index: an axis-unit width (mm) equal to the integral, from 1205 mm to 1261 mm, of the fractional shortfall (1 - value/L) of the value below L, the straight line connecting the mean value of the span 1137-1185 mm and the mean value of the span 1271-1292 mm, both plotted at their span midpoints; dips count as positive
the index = 9.1 mm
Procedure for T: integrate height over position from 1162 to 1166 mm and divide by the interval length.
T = 81.5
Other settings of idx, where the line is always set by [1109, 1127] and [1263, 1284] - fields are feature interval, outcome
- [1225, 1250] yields 1.3 mm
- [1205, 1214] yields 2.6 mm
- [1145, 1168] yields -0.3 mm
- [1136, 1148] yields 0.1 mm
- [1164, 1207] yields 0.9 mm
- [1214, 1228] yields 5.4 mm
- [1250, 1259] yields -0.2 mm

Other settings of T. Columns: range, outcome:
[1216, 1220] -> 35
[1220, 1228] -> 57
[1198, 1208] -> 72.6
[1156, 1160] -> 75.6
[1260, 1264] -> 77.6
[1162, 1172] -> 78.8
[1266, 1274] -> 78.3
